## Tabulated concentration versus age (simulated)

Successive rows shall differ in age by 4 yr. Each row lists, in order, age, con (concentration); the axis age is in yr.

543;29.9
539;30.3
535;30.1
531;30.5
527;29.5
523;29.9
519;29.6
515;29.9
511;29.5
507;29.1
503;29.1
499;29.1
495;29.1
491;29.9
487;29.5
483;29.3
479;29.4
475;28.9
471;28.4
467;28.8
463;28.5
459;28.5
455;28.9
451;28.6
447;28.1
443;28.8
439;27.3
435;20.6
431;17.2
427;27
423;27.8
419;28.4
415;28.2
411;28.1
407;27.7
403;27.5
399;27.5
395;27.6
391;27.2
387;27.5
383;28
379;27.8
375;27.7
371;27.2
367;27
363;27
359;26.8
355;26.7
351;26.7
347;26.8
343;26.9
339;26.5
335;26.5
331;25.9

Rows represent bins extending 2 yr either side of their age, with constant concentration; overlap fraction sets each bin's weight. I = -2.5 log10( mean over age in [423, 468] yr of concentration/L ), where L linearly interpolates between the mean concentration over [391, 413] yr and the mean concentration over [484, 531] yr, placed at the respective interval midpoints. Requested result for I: 0.07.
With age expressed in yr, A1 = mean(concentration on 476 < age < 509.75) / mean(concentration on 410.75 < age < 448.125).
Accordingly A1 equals 1.1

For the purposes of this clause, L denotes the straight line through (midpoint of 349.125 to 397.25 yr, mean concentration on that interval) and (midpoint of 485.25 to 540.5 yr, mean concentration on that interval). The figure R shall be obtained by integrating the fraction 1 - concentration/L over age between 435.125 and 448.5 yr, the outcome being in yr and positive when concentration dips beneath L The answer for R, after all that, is 0.7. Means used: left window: 27.3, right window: 29.6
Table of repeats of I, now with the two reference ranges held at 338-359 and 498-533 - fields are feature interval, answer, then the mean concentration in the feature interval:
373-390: -0.02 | 27.7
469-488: 0.00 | 29.1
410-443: 0.10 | 25.7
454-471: 0.00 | 28.6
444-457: 0.00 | 28.6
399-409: 0.00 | 27.6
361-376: 0.00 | 27.2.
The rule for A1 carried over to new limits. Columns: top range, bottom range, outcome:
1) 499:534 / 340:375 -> 1.10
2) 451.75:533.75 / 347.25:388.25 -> 1.08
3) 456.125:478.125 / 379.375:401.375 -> 1.04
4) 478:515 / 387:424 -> 1.06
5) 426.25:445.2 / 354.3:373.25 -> 0.89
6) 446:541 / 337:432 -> 1.08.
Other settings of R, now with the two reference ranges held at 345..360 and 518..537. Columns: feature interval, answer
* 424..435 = 2.3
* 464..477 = 0.1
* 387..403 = 0.0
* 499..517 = 0.1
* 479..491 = -0.1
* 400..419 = -0.1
